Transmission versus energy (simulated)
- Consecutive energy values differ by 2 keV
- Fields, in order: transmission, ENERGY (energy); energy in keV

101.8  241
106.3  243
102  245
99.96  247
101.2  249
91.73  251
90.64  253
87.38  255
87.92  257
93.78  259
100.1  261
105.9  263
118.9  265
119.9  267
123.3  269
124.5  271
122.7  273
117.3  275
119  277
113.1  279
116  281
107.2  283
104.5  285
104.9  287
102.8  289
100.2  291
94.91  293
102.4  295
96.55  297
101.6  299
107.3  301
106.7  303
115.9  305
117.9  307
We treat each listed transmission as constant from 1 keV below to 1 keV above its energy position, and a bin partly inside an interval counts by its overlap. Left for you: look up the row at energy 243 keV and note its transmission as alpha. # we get 106.3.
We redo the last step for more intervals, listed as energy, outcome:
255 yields 87.38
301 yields 107.3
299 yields 101.6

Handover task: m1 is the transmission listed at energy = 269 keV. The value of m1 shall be 123.3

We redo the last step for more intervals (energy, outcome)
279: 113.1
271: 124.5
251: 91.73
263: 105.9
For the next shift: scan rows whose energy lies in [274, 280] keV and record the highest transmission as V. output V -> 119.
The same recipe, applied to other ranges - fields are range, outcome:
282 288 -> 107.2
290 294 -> 100.2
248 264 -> 105.9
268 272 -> 124.5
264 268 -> 119.9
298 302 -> 107.3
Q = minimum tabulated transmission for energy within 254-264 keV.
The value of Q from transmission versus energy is 87.38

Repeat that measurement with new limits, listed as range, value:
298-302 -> 101.6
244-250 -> 99.96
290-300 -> 94.91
